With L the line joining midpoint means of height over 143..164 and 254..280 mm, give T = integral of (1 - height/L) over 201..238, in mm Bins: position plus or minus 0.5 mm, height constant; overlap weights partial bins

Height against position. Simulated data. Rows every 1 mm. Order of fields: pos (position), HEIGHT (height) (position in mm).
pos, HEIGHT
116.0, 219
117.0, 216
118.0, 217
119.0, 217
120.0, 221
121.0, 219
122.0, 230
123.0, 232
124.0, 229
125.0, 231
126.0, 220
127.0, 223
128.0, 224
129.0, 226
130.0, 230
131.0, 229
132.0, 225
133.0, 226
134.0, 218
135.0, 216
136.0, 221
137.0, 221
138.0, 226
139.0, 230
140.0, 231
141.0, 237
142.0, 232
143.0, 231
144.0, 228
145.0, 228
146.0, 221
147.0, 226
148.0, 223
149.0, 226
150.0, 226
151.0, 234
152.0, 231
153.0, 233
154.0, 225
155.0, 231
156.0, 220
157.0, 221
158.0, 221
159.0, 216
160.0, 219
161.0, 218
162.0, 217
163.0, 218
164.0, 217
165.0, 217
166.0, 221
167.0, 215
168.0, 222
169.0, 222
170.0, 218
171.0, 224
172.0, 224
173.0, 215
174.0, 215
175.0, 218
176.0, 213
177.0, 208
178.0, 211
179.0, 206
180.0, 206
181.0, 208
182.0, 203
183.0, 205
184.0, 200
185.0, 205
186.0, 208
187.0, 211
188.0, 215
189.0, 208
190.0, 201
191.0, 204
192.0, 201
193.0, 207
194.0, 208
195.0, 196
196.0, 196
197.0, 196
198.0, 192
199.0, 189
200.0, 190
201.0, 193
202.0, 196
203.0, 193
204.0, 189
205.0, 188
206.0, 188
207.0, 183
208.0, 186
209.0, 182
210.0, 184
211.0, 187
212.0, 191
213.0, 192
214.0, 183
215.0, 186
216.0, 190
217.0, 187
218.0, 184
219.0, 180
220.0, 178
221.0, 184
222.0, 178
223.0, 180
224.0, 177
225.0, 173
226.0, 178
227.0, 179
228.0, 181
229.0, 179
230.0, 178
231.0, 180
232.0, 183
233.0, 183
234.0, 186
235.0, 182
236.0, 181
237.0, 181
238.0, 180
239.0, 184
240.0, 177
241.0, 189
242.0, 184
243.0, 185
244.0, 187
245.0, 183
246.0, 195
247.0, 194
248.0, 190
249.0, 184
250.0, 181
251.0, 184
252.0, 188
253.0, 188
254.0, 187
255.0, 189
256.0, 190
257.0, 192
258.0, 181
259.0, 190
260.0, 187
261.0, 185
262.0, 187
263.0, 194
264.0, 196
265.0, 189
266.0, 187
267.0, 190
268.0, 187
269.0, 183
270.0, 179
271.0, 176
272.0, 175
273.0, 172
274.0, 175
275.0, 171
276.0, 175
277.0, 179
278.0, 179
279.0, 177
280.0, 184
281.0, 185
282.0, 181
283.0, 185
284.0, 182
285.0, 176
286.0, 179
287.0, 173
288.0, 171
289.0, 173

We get 3.10 mm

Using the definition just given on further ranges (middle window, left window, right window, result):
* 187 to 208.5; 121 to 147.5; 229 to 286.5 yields 0.84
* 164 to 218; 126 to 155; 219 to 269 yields 1.17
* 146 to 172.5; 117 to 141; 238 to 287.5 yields -0.88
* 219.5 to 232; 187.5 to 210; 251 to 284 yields 0.78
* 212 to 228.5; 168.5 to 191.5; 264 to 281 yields 1.29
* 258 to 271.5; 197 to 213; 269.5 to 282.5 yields -0.55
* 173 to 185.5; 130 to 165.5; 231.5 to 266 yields 0.25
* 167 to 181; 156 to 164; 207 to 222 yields -0.35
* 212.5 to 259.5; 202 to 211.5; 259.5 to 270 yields 0.92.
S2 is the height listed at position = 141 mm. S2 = 237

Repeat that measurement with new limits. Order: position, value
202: 196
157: 221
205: 188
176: 213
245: 183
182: 203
